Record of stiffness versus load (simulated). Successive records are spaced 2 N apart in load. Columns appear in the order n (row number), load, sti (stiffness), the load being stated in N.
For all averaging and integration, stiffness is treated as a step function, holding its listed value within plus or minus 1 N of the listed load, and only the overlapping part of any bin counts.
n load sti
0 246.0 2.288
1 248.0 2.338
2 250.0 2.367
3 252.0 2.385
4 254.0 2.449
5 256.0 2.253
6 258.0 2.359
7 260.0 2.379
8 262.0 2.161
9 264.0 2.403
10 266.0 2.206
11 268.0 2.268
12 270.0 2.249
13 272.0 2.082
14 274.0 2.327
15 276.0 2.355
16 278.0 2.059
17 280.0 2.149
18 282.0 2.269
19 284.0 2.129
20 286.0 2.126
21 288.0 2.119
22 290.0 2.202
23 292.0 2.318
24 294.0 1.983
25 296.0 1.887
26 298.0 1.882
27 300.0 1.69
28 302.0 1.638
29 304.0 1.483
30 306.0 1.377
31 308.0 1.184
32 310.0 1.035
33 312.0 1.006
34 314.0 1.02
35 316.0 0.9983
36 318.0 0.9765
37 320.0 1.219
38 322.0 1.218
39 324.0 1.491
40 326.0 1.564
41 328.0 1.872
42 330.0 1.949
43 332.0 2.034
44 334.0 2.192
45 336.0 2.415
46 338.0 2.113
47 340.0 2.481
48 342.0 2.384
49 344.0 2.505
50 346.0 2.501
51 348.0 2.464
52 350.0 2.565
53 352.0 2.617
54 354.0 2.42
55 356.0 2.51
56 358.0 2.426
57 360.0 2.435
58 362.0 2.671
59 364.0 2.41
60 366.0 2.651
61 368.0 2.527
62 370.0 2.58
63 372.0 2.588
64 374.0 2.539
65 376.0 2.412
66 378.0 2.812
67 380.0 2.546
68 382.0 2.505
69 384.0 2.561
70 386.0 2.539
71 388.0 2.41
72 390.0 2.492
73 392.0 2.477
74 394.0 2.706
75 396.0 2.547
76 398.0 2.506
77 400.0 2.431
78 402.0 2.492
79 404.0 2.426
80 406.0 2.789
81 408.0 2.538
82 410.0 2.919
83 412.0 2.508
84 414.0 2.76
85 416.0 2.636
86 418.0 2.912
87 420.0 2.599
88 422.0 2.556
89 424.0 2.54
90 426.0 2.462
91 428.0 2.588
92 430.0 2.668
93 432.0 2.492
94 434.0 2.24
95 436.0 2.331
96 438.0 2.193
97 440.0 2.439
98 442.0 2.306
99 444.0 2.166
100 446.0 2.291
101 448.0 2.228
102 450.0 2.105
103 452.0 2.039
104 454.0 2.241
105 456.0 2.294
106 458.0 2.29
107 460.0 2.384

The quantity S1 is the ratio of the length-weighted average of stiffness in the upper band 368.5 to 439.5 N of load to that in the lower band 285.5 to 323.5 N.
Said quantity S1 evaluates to 1.66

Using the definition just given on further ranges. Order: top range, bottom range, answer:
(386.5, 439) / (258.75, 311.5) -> 1.28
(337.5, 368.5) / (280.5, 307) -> 1.28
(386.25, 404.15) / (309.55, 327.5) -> 2.10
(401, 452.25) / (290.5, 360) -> 1.32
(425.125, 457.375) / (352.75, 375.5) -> 0.92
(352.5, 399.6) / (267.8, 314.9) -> 1.36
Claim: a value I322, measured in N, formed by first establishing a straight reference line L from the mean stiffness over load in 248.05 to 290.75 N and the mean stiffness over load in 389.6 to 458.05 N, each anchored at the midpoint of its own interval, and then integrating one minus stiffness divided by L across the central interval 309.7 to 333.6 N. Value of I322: 9.6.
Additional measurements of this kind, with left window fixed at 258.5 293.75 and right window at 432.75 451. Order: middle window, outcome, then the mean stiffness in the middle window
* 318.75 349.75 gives 2.8 N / 2.03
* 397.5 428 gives -4.8 N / 2.61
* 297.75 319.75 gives 9.4 N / 1.28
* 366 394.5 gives -3.9 N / 2.55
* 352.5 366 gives -1.5 N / 2.5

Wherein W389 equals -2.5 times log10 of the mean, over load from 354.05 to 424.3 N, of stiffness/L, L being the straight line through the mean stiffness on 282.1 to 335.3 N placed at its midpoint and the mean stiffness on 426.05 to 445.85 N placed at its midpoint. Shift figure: -0.21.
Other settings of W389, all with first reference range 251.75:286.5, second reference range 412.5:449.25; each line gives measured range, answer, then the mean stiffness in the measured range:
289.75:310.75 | 0.33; 1.69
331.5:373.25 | -0.04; 2.46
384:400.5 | -0.05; 2.52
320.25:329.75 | 0.45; 1.54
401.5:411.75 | -0.08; 2.63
